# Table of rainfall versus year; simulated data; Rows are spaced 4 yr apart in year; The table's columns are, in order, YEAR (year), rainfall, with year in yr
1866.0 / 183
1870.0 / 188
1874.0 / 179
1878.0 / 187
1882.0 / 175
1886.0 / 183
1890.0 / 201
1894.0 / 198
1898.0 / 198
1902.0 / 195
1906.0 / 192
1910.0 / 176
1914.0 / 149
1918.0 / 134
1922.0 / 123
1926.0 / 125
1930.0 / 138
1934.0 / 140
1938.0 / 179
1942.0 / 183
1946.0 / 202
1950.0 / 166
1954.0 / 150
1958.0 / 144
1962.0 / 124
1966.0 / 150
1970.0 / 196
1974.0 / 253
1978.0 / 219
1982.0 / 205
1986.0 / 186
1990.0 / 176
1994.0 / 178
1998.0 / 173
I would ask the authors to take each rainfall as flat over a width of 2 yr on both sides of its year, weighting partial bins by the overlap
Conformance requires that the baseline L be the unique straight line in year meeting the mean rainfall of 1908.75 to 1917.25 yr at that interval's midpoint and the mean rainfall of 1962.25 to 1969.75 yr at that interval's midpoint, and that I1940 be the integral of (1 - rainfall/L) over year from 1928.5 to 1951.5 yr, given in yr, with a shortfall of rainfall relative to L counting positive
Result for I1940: -1.9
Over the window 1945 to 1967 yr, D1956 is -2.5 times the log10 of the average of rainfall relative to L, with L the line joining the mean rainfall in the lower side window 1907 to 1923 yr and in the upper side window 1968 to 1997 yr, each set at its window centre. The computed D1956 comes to 0.17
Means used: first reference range 150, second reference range 201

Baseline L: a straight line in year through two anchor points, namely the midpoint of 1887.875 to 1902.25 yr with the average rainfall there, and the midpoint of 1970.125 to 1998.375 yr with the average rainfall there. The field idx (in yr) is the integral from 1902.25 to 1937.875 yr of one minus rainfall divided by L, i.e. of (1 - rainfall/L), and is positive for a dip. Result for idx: 8.5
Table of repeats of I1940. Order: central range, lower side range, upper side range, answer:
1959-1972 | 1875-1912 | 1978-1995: 2.4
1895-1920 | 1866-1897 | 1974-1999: 1.9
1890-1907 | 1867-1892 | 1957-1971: -1.8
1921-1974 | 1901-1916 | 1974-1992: 8.6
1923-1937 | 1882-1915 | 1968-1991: 4.2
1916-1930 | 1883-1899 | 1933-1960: 3.9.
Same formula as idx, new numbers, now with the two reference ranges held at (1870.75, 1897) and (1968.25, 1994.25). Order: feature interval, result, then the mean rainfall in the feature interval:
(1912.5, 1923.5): 3.30 yr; 135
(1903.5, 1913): 0.53 yr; 181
